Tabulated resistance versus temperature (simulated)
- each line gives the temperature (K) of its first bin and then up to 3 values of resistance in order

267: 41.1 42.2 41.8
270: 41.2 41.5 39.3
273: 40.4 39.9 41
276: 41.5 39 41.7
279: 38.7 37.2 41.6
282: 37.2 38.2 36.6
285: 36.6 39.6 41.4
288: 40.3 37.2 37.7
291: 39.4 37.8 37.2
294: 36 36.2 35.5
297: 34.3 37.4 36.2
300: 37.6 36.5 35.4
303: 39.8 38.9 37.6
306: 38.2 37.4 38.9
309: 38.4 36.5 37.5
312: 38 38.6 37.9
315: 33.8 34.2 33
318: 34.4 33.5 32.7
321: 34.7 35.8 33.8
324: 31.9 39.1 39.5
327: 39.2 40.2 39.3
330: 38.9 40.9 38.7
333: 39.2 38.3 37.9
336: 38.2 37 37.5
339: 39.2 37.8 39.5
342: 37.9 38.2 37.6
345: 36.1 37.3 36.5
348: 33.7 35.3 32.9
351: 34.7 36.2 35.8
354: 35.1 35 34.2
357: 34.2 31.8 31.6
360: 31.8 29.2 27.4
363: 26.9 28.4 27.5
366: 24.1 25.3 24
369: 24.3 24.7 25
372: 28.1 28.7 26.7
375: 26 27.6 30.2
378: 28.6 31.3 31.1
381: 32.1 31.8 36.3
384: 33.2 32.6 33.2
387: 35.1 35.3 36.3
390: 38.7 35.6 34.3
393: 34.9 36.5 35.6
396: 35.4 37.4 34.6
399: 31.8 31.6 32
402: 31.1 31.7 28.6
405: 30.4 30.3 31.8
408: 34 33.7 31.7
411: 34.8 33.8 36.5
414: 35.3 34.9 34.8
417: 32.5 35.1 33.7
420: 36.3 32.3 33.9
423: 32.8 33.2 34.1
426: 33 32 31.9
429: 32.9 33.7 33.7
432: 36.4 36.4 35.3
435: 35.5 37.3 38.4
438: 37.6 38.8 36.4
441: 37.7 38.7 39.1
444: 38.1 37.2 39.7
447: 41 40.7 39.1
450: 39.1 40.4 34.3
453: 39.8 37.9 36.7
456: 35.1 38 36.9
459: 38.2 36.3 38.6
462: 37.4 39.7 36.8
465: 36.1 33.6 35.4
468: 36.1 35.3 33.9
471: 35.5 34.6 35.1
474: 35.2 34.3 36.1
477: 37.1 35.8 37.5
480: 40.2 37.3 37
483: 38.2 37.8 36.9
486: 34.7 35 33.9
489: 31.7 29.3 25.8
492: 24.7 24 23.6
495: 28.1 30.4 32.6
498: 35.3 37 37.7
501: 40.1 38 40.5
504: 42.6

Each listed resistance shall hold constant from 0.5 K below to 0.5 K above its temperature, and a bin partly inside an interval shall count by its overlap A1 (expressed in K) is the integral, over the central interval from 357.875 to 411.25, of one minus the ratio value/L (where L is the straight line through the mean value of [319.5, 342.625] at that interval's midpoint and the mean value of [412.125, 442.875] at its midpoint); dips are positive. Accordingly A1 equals 7.5 K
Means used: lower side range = 37.7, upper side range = 35.1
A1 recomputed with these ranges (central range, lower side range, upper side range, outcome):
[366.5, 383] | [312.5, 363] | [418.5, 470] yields 3.6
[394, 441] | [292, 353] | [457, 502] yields 2.0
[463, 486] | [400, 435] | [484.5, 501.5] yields -2.9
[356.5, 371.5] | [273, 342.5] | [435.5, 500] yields 3.8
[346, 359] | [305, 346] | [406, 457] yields 0.8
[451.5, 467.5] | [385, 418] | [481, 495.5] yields -2.2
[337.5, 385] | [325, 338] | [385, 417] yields 6.4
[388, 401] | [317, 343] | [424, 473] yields 0.6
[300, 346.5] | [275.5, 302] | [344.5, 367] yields -3.0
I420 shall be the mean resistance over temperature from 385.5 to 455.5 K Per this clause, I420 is 35.2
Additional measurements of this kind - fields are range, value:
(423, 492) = 36.1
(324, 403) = 33.7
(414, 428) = 33.7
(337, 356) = 36.4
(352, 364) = 32.1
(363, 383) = 27.9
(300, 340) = 37.2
